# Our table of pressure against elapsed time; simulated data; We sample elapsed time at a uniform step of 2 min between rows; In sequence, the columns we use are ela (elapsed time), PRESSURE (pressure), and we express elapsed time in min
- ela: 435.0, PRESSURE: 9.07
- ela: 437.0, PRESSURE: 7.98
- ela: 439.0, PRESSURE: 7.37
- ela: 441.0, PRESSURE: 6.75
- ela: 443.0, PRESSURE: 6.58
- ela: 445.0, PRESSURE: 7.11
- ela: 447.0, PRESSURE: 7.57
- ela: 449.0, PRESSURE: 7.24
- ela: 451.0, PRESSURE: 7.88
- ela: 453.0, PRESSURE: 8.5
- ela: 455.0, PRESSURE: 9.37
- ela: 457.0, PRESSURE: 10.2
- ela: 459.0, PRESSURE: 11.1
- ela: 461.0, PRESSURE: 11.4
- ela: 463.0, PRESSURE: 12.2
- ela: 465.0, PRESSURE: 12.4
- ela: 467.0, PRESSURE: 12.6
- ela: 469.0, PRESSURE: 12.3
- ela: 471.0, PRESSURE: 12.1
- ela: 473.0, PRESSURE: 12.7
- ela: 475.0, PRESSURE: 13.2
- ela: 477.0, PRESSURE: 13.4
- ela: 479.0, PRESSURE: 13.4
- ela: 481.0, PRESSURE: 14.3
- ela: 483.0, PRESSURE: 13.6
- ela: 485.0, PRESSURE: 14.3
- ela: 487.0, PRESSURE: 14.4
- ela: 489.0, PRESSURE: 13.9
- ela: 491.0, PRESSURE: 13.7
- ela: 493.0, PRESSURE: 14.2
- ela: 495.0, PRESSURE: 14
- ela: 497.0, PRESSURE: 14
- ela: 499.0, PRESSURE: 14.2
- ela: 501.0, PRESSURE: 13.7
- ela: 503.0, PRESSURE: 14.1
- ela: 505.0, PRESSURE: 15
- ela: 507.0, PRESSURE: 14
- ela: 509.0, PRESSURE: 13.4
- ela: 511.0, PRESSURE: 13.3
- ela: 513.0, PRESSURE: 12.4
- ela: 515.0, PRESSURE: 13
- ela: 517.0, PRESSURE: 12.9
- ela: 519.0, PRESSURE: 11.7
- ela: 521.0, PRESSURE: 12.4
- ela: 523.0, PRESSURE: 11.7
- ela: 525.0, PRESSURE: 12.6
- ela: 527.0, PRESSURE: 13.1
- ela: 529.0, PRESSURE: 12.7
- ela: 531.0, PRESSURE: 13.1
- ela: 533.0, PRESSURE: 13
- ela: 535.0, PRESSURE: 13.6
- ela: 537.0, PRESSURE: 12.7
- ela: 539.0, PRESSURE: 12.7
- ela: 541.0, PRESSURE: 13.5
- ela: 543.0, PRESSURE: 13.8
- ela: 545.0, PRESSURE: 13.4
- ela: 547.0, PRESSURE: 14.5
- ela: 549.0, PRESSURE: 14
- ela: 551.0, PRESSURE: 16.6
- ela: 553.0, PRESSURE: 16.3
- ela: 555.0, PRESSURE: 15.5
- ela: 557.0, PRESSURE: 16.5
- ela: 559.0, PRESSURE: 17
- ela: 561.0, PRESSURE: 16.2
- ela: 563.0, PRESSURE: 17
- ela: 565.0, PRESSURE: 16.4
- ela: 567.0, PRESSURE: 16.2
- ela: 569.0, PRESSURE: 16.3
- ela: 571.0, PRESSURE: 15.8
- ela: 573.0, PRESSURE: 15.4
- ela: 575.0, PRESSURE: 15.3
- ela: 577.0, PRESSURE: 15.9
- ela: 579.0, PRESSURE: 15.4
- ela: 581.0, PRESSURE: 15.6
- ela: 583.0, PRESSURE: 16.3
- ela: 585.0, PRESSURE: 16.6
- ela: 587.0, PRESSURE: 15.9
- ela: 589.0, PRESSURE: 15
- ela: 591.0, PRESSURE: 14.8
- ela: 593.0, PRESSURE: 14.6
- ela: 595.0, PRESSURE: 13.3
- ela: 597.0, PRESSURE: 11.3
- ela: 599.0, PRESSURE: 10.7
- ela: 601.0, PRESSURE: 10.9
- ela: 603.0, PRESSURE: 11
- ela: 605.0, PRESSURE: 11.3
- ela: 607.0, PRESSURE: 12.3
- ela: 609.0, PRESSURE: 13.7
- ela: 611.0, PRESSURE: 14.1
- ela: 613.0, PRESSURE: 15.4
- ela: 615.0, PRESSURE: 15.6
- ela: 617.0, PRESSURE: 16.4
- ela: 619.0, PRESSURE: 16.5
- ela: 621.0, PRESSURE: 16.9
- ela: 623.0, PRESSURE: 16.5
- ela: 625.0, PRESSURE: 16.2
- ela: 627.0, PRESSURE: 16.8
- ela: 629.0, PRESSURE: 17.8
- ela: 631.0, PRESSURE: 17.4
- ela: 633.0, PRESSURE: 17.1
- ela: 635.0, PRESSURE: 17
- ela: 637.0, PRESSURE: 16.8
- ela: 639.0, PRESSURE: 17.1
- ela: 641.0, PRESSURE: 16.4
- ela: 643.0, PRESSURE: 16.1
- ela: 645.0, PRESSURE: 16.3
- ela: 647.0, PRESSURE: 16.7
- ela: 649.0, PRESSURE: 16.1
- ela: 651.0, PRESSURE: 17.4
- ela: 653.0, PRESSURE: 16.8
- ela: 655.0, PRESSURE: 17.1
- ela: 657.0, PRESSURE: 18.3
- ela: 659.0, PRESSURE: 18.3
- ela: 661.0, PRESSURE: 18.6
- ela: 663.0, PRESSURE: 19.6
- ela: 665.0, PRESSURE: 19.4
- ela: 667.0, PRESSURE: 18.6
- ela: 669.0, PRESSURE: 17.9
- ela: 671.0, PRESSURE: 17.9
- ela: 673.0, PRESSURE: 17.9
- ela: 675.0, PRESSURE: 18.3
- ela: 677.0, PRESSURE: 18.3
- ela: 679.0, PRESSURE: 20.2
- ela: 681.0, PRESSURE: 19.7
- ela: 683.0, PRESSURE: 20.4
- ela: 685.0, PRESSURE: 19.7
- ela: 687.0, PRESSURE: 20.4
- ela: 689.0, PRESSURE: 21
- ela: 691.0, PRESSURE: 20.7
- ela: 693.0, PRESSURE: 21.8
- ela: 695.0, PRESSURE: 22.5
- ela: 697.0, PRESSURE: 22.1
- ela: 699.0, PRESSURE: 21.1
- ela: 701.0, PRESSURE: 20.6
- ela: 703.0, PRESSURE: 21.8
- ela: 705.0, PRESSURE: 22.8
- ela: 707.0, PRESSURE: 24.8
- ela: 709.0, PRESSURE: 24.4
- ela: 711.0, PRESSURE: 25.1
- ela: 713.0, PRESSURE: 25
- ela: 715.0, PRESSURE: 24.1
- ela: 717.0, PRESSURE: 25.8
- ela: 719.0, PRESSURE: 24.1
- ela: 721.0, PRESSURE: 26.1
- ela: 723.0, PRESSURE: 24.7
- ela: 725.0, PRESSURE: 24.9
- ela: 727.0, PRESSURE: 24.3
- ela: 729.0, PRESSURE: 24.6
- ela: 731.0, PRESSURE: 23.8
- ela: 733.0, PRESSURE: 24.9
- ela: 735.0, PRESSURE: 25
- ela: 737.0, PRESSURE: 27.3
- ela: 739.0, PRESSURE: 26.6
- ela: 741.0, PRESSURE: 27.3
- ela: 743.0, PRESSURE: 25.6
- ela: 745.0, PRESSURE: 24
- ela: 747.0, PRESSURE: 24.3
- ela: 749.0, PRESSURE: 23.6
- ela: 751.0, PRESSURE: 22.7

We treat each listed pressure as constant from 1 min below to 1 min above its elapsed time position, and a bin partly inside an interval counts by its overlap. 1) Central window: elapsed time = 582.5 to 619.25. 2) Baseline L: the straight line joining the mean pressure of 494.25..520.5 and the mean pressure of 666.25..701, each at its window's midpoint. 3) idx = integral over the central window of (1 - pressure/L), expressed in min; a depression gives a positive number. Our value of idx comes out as 6.5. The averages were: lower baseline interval 13.5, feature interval 13.9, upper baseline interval 19.9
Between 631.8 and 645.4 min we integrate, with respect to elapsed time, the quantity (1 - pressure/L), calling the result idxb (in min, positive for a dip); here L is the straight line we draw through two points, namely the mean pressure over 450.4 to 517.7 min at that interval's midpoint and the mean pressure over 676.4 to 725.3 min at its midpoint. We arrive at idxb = 2.07 min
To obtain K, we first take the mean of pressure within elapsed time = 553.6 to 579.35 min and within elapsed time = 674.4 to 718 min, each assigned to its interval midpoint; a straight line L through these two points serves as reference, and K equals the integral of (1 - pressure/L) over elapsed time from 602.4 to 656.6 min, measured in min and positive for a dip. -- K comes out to 8.6 min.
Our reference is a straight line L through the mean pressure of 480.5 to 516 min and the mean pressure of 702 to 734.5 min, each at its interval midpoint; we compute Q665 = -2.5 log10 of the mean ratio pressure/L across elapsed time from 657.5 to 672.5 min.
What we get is 0.18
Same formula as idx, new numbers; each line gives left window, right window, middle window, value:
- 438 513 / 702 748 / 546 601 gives 5.27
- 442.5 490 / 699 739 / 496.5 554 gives 3.53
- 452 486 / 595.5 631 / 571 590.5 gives -2.53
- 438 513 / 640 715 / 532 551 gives 1.11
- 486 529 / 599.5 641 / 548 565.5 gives -2.37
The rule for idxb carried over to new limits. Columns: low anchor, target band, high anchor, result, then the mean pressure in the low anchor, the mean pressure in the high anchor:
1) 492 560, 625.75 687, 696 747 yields 8.8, 13.8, 24.4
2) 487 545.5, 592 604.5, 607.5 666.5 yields 3.0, 13.3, 16.8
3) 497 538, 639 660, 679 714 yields 2.9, 13.2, 21.9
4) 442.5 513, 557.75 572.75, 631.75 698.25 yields -1.2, 12.2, 18.6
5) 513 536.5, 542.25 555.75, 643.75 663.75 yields -1.3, 12.7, 17.5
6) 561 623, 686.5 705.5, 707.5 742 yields 1.2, 14.8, 25.2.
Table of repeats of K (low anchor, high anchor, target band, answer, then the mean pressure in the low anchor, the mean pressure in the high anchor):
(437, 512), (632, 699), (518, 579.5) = -0.10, 11.8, 18.6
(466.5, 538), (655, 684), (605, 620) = 2.03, 13.3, 18.8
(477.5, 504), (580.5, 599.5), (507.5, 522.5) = 1.45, 14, 14.5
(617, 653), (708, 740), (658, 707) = 2.57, 16.8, 25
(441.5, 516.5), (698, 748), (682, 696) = 1.15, 12.2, 24.5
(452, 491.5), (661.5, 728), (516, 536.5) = 2.81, 12.4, 21.7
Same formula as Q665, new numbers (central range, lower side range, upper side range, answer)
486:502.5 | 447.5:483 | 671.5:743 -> -0.10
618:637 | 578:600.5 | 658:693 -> -0.02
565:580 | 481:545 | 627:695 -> -0.03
